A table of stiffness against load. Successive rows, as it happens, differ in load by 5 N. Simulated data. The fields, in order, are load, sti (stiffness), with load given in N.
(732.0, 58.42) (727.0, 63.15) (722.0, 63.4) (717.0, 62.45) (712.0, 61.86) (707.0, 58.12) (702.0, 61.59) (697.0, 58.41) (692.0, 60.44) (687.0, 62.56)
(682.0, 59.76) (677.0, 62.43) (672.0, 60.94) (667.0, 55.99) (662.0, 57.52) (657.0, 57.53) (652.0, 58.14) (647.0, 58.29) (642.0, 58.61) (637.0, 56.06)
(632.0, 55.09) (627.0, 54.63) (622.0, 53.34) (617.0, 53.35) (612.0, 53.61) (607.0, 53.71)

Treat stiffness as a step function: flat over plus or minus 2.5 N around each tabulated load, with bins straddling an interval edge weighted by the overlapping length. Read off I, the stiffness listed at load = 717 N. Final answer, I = 62.45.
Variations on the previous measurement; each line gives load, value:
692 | 60.44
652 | 58.14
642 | 58.61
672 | 60.94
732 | 58.42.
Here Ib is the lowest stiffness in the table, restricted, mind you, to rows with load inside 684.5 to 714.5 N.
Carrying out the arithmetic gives 58.12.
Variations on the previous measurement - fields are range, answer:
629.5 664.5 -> 55.09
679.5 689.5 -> 59.76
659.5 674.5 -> 55.99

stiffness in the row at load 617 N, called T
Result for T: 53.35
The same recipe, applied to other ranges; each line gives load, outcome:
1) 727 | 63.15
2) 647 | 58.29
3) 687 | 62.56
